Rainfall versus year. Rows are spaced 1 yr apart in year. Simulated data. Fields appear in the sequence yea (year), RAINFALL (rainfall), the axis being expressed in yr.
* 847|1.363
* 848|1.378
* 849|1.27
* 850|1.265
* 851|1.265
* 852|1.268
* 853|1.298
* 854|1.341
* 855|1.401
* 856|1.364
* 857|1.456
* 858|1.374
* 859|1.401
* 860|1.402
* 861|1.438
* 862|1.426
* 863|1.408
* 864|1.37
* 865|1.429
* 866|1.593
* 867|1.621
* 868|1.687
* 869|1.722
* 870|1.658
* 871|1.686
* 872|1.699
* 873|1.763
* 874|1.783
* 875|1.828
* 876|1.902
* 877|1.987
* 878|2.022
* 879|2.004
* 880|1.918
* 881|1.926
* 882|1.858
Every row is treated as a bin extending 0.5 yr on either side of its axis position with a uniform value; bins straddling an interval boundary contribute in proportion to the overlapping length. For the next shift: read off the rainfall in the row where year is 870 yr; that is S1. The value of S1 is 1.658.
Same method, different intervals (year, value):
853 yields 1.298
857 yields 1.456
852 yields 1.268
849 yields 1.27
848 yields 1.378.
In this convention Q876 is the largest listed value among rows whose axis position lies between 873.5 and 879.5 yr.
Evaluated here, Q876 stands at 2.022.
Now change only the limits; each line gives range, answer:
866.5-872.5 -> 1.722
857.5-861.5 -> 1.438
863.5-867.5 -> 1.621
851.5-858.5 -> 1.456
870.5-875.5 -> 1.828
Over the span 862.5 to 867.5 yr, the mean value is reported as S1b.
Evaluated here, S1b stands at 1.48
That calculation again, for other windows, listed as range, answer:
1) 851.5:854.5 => 1.3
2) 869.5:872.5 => 1.68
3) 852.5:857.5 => 1.37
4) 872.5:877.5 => 1.85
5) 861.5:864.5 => 1.4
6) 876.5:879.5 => 2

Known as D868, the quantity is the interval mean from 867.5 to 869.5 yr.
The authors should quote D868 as 1.7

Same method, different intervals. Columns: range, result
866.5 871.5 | 1.67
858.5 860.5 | 1.4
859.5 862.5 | 1.42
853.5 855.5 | 1.37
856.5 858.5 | 1.42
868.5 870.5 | 1.69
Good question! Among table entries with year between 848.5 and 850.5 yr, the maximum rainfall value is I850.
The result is 1.27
